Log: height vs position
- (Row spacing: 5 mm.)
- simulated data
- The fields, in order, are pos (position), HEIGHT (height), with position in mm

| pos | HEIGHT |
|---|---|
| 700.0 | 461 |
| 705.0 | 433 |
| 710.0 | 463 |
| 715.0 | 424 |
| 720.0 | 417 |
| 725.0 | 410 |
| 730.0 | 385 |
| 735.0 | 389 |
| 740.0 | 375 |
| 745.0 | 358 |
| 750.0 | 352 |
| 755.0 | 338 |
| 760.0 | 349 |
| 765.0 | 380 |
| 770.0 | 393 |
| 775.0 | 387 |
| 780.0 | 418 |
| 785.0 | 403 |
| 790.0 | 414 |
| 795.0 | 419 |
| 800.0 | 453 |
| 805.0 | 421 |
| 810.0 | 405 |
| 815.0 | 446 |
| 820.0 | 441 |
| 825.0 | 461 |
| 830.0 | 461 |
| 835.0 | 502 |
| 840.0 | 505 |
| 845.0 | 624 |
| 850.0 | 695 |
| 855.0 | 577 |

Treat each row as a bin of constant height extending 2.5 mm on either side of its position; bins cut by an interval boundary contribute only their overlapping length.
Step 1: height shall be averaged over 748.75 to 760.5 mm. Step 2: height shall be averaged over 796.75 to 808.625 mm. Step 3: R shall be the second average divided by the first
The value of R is 1.25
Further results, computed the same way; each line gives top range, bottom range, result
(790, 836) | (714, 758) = 1.16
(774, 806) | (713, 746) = 1.06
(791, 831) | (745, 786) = 1.16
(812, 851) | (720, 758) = 1.36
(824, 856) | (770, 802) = 1.33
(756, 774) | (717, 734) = 0.92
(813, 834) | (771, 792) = 1.13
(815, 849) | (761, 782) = 1.29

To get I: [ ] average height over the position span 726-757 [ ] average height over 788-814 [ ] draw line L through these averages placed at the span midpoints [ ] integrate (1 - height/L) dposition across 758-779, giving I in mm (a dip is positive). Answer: 0.7 mm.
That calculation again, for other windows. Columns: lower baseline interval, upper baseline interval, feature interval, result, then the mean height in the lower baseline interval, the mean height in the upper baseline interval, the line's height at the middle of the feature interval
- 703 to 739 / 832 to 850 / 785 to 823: 6.6 mm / 415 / 562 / 517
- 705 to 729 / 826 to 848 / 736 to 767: 6.4 mm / 426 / 523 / 454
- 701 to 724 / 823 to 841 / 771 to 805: 3.6 mm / 434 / 481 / 464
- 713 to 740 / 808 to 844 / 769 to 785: 1.3 mm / 402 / 468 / 435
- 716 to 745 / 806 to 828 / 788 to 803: -0.1 mm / 393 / 438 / 427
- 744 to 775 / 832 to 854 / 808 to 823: 2.2 mm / 364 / 578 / 508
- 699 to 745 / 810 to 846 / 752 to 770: 3.2 mm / 413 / 480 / 437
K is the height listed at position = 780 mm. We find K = 418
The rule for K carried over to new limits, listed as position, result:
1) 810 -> 405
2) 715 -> 424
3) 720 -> 417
